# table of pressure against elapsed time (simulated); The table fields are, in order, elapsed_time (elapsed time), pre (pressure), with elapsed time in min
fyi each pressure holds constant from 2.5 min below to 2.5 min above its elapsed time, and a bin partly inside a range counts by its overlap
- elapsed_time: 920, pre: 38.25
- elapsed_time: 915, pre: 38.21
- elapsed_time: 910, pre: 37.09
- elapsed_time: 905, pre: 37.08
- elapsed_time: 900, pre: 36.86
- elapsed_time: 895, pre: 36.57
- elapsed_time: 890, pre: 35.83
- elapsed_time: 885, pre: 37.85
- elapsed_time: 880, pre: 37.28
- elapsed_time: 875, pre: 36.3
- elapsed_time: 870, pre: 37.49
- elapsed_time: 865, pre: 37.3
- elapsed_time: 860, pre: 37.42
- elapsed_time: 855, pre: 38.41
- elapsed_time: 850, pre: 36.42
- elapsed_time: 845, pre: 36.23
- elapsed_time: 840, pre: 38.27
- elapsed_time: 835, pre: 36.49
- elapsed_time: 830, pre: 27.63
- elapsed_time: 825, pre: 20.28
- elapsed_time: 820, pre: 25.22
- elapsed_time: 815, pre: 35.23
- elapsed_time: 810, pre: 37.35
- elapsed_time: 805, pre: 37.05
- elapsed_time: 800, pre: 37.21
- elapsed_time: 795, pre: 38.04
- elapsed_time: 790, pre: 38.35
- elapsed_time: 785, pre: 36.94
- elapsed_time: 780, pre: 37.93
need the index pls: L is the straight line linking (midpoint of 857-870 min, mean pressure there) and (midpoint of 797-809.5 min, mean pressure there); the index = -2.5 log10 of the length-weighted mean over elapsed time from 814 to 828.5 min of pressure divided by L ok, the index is 0.39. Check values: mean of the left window 37.2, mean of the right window 37.4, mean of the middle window 26.1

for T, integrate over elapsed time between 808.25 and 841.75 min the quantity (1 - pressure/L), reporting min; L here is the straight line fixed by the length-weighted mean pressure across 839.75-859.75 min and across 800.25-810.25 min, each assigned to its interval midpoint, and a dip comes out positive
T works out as 5.4 min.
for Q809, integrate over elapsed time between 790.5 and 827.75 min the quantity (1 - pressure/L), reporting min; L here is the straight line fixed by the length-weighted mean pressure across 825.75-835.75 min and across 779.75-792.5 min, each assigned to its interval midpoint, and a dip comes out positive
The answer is 0.4 min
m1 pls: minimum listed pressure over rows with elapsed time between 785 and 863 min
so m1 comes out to 20.28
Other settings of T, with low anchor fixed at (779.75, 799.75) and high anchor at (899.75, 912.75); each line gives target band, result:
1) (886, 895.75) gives 0.20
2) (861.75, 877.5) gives 0.09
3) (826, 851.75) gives 2.29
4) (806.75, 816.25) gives 0.28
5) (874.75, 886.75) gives -0.02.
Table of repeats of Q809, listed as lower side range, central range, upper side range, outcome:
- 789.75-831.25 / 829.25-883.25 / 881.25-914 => -2.5 min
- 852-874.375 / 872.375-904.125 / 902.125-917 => 0.6 min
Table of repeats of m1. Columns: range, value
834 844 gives 36.49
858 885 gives 36.3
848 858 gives 36.42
